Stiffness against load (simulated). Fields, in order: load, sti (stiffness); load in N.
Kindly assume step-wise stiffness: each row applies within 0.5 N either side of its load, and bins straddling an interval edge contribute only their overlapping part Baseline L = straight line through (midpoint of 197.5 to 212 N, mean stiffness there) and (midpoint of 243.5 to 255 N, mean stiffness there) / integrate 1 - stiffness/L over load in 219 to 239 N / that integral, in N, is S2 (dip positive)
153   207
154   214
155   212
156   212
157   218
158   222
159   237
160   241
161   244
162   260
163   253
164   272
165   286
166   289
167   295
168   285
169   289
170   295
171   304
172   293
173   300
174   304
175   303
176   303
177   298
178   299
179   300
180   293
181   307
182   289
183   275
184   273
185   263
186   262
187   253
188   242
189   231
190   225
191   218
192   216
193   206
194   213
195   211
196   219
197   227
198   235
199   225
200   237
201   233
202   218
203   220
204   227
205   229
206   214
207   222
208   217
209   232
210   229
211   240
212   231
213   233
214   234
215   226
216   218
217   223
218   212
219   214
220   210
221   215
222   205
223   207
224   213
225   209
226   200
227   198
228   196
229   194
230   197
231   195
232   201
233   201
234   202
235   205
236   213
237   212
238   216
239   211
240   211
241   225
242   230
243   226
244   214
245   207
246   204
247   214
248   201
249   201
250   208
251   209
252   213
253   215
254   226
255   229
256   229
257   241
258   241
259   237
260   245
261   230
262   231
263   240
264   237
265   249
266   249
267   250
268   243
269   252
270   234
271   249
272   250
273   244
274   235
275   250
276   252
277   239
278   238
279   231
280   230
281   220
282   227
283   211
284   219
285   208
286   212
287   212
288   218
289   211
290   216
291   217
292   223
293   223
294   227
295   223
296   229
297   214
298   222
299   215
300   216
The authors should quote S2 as 1.2 N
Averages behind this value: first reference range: 227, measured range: 205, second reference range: 211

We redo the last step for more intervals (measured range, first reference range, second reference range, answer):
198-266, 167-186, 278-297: 9.7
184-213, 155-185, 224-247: 2.0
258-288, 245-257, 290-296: -2.3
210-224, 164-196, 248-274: 1.8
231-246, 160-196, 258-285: 2.2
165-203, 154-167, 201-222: -4.3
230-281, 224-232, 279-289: -4.2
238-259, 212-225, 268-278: 1.3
